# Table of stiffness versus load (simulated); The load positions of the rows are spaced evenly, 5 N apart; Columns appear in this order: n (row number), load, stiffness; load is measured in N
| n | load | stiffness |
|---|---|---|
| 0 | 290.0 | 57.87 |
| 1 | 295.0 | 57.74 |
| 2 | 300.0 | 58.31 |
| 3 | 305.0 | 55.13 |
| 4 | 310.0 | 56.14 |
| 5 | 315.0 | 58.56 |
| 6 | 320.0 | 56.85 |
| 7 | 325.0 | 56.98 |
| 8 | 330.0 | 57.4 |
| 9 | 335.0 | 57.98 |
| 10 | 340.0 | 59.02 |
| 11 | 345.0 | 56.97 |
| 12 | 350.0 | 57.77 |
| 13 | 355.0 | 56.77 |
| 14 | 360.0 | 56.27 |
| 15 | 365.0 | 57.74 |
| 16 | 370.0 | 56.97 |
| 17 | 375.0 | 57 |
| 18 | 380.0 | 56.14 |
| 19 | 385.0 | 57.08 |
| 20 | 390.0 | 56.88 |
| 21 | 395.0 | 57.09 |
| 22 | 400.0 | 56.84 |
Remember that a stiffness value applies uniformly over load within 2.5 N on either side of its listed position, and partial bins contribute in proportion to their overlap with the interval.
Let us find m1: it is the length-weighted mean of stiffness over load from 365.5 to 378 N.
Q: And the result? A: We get 57.1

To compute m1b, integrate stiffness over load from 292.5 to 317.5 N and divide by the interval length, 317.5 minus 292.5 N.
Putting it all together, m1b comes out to 57.2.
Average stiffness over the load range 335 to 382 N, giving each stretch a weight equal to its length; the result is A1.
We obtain 57.2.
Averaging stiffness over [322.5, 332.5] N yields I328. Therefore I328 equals 57.2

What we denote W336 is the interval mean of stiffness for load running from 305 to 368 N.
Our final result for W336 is 57.3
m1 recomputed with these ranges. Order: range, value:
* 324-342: 57.9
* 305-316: 56.7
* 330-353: 57.9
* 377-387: 56.6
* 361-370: 57.3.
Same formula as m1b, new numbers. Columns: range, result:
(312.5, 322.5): 57.7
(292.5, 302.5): 58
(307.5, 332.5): 57.2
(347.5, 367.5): 57.1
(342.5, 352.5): 57.4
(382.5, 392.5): 57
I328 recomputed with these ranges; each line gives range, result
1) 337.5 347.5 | 58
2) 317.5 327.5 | 56.9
